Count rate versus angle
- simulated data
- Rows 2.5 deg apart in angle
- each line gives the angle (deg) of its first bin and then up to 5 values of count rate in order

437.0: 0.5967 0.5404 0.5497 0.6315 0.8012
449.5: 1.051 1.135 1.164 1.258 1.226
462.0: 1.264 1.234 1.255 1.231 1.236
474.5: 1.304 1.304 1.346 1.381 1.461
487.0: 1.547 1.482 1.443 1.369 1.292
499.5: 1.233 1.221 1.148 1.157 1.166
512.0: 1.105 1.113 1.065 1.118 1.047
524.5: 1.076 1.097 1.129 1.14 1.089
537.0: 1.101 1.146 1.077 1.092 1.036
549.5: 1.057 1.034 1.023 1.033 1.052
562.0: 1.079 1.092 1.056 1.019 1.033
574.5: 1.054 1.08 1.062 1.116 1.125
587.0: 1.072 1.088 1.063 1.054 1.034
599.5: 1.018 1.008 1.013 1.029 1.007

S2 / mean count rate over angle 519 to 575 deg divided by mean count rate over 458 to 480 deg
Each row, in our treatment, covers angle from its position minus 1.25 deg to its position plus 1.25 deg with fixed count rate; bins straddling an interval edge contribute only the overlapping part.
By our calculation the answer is 0.85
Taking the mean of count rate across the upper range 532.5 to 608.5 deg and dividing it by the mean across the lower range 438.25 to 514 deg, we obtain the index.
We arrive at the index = 0.90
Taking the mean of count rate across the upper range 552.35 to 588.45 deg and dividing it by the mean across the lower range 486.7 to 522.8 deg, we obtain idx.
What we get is 0.87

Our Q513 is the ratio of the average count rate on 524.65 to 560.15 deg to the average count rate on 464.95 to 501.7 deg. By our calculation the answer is 0.8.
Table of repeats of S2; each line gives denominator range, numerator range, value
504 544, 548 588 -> 0.96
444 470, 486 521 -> 1.11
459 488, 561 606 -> 0.80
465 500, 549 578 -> 0.78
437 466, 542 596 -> 1.09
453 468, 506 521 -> 0.91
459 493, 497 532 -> 0.85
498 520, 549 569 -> 0.91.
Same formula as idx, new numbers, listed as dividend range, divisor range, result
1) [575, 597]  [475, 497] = 0.77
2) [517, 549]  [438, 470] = 1.07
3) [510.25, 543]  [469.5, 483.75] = 0.84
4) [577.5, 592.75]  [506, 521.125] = 0.97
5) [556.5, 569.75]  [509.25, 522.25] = 0.96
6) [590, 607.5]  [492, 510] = 0.83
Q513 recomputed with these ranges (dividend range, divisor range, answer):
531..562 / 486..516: 0.85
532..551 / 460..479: 0.86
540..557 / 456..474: 0.85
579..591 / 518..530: 1.00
